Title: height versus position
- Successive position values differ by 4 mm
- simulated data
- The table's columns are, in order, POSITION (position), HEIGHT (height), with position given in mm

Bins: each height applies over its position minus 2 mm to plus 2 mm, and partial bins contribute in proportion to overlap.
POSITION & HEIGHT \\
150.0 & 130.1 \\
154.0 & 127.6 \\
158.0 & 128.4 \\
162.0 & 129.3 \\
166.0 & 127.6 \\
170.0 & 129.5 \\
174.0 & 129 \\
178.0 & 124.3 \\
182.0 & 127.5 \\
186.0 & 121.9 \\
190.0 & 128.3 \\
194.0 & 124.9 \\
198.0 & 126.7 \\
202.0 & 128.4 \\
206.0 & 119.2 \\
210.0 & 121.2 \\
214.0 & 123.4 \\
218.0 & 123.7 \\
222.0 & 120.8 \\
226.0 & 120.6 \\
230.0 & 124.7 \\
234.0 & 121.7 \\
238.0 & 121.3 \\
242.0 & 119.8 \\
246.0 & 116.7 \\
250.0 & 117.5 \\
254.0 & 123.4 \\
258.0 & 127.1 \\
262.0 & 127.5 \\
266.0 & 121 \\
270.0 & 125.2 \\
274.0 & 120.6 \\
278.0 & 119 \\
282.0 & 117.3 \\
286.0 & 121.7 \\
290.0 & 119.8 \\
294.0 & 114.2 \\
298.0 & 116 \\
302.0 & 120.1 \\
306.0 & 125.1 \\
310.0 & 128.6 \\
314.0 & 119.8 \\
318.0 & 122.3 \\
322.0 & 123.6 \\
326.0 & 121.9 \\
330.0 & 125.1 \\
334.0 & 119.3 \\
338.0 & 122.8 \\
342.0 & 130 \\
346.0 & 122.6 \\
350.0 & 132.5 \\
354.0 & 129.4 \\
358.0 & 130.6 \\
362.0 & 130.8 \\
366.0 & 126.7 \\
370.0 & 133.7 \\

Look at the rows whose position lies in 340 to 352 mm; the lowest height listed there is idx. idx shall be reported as 122.6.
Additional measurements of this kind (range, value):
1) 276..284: 117.3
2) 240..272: 116.7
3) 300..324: 119.8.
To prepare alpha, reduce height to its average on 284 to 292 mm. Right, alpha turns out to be 121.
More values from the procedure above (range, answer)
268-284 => 121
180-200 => 126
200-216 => 123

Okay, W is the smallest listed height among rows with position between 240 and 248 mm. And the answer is 116.7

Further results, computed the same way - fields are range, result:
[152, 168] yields 127.6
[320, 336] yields 119.3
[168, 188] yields 121.9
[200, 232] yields 119.2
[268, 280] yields 119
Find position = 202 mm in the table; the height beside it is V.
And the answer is 128.4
